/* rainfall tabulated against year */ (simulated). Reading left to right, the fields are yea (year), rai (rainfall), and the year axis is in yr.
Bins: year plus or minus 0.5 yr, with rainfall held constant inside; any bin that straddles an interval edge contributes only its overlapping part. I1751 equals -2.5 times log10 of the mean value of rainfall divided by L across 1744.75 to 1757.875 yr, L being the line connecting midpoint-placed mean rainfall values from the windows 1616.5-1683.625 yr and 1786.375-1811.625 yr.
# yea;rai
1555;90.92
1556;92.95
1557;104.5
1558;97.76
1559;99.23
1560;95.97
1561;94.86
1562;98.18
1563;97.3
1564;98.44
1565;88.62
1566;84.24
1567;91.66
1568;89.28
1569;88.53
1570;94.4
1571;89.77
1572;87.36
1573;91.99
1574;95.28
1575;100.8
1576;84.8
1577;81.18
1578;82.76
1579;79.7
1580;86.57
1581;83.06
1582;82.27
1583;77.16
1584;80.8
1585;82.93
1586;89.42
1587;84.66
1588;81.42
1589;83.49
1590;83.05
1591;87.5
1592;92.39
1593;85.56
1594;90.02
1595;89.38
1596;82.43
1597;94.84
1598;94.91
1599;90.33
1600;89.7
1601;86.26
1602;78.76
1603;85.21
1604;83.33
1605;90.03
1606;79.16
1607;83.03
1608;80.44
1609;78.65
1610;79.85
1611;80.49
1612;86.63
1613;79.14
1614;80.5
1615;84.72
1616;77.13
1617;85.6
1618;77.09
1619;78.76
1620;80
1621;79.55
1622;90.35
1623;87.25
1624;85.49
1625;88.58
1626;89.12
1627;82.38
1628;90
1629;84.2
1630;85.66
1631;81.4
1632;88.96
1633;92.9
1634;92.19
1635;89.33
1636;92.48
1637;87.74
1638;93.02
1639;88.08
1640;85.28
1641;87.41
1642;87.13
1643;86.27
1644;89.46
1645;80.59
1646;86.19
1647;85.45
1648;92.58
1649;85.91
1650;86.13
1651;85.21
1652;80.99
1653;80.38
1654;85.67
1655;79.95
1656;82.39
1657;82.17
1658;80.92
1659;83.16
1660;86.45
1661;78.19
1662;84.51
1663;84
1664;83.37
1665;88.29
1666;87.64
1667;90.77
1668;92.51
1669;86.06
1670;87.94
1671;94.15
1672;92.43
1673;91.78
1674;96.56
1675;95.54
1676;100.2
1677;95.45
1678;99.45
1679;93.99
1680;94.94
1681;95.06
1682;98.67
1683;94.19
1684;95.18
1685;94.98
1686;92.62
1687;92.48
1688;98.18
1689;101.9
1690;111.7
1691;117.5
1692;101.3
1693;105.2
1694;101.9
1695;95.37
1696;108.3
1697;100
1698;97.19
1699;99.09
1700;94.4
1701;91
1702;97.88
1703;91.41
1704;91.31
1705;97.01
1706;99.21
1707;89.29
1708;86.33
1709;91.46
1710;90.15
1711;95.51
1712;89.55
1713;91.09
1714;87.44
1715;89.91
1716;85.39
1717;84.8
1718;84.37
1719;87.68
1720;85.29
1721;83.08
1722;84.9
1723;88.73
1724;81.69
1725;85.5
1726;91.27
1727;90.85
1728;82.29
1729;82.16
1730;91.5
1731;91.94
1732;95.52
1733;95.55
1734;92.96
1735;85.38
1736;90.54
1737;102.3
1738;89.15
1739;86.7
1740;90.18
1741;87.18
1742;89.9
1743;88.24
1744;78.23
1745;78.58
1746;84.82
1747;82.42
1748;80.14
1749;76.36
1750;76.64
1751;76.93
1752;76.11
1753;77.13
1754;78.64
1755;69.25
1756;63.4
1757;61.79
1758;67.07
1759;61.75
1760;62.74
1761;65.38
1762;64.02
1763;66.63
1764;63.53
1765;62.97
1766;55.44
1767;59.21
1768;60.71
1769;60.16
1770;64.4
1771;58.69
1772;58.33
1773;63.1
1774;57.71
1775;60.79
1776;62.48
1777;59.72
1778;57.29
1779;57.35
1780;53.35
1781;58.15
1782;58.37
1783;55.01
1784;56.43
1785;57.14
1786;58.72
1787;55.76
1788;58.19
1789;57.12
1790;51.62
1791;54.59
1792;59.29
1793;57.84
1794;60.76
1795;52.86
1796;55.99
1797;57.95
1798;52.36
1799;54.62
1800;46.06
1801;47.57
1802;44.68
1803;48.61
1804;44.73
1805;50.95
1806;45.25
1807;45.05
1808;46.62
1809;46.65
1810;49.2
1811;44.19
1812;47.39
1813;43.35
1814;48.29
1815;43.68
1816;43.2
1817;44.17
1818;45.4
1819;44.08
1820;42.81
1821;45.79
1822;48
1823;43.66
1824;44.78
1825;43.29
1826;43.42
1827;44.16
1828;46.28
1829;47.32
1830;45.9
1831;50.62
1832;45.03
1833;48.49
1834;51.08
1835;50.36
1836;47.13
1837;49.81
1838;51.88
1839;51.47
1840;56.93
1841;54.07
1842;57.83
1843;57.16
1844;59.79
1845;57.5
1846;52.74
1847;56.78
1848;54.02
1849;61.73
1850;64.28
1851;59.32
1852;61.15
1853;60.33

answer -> -0.19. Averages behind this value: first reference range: 87.7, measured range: 75.3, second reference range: 51.6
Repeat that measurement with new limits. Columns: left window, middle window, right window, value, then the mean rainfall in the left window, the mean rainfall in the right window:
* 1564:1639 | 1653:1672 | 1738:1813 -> -0.11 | 86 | 62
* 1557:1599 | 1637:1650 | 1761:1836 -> -0.12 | 89.1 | 52.5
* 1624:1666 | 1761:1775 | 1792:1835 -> -0.06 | 86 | 47.8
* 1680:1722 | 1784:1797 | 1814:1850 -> 0.13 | 94.6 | 49.6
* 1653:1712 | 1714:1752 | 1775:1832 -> -0.15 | 93.2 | 50.5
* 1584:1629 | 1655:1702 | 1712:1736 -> -0.09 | 84.7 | 87.9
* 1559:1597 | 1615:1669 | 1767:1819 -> -0.10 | 88.3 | 53.3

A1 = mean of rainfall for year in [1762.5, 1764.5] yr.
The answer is 65.1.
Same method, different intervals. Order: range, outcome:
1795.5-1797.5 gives 57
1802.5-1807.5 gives 46.9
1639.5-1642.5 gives 86.6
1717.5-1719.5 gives 86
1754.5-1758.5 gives 65.4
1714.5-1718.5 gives 86.1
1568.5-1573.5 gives 90.4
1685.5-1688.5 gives 94.4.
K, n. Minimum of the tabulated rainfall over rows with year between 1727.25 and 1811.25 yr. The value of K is 44.19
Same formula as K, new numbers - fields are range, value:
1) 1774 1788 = 53.35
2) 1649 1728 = 78.19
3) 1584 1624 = 77.09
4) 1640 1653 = 80.38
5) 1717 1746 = 78.23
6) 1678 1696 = 92.48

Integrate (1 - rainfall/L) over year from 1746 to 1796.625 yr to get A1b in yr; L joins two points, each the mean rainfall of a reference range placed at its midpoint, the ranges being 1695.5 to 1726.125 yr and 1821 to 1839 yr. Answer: 4.5 yr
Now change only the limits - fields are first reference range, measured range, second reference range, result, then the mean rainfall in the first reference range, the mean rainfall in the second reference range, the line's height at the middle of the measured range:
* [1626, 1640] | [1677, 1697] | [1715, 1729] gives -2.9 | 88.3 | 85.8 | 86.8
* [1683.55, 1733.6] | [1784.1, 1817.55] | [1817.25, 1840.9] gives 4.3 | 93.2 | 47.4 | 58.1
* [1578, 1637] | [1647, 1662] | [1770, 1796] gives -1.2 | 84.9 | 57.7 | 77.7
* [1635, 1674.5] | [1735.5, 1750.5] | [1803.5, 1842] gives -4.4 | 86.7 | 47.1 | 65.9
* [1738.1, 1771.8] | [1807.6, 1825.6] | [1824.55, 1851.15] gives 3.8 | 72.1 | 52.1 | 57.2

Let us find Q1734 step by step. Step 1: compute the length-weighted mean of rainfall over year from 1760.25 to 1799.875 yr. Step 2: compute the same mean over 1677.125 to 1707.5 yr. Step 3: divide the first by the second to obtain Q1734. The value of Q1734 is 0.60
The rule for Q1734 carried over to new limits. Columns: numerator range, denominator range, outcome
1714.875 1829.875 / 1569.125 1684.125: 0.75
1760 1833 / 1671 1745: 0.57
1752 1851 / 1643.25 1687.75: 0.61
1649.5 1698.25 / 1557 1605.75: 1.04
